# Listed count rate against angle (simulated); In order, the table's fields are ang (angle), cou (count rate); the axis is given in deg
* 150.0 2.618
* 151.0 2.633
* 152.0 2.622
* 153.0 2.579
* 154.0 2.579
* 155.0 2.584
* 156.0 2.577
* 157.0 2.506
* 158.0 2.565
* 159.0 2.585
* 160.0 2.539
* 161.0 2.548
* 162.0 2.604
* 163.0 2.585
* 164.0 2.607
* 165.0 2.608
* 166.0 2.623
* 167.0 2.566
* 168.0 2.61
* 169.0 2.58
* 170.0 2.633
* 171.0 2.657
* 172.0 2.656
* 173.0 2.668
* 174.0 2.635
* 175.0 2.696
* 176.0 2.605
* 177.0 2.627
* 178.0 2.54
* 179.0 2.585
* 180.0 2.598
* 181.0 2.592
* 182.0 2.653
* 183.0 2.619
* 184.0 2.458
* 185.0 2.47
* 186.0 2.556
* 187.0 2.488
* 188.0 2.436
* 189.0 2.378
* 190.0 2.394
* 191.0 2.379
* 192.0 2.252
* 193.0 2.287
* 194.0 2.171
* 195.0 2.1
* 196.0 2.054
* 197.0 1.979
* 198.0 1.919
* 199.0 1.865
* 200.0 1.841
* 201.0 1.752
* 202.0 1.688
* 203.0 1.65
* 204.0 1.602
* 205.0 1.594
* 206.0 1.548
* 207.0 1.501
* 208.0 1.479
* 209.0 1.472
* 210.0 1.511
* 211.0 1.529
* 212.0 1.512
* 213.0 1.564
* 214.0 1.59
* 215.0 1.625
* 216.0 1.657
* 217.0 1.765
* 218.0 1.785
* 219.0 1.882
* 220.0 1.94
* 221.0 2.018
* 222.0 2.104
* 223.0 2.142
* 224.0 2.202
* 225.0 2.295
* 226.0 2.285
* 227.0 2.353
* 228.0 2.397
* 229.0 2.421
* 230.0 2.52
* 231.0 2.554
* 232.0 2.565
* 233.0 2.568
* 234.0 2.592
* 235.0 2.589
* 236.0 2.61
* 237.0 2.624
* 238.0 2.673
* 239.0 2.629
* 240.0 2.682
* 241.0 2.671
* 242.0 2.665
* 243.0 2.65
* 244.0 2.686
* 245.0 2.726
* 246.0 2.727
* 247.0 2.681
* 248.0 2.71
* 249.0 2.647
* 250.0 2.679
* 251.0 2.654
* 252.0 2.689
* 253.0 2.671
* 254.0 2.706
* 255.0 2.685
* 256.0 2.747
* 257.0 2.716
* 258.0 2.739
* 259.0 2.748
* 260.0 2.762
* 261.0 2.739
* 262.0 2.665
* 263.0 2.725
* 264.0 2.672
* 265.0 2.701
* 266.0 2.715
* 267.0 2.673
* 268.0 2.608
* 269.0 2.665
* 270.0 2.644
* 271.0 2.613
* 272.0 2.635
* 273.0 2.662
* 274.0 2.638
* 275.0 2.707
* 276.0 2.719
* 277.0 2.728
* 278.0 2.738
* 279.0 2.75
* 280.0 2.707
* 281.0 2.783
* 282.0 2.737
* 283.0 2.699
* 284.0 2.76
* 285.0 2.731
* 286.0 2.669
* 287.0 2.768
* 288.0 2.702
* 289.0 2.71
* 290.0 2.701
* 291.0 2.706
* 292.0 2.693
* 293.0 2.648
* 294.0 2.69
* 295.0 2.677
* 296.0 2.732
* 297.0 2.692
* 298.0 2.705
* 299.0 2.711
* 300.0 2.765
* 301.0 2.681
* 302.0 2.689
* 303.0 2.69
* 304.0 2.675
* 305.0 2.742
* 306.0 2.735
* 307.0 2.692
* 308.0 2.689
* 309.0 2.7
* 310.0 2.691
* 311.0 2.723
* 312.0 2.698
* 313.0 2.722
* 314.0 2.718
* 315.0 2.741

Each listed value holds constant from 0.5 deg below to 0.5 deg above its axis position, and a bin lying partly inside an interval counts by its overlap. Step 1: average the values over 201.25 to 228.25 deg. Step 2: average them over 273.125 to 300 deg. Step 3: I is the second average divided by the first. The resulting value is 1.5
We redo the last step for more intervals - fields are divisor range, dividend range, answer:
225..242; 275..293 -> 1.07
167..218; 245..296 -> 1.26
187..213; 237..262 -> 1.43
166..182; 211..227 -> 0.72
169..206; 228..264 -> 1.15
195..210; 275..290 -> 1.59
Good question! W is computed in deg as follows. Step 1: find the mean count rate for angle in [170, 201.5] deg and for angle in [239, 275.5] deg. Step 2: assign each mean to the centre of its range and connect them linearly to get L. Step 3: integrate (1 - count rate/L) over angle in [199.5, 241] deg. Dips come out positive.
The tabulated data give 8.18 deg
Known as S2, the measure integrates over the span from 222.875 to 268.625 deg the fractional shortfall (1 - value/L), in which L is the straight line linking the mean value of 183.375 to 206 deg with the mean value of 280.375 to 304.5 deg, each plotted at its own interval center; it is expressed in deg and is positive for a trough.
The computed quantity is -3.8 deg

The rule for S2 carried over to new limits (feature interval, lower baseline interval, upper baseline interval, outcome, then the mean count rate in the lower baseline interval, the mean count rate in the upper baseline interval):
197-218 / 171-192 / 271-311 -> 7.6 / 2.55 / 2.71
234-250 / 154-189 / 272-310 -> 0.0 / 2.58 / 2.71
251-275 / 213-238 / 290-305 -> -2.2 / 2.21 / 2.7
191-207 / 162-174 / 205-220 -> 0.3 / 2.62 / 1.61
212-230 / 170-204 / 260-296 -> 3.4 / 2.33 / 2.7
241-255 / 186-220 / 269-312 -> -2.4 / 1.87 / 2.7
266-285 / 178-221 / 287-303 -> -1.0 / 2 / 2.7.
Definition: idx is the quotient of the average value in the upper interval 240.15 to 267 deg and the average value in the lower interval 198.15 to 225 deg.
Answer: 1.55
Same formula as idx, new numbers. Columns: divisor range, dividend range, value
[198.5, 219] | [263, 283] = 1.65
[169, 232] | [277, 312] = 1.26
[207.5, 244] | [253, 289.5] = 1.24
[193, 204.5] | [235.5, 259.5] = 1.42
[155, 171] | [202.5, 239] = 0.78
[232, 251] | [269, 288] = 1.02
